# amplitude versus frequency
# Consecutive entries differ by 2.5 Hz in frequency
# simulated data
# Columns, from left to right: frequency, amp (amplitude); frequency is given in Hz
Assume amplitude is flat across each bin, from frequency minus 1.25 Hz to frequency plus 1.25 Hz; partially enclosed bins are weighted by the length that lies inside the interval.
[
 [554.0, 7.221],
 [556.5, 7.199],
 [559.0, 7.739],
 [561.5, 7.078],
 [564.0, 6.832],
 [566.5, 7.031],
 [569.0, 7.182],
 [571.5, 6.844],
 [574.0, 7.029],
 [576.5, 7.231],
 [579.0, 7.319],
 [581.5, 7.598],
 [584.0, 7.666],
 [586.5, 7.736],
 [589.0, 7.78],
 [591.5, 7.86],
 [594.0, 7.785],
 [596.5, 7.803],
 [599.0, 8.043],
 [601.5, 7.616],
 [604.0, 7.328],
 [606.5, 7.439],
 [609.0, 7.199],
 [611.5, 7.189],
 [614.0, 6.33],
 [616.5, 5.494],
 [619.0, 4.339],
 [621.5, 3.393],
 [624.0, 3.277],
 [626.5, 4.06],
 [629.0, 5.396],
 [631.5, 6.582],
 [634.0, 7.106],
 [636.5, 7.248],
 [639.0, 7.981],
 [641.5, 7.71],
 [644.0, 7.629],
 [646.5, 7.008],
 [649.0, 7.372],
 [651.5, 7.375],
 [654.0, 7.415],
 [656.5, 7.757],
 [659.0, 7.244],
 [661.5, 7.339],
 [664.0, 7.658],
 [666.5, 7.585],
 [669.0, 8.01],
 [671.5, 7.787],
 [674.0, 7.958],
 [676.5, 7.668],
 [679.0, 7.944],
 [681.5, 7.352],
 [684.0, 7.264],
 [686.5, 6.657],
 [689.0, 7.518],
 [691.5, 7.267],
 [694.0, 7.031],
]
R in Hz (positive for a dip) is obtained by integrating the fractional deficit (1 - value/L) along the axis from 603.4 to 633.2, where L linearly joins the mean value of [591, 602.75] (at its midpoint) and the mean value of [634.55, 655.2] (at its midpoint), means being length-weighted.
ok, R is 7.8 Hz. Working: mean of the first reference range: 7.82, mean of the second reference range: 7.46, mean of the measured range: 5.65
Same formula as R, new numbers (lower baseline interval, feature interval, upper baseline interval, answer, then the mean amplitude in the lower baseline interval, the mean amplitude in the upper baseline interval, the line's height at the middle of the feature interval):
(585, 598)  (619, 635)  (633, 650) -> 5.63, 7.8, 7.44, 7.54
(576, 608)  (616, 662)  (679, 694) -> 6.38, 7.64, 7.26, 7.45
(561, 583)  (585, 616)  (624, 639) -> -4.06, 7.13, 6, 6.59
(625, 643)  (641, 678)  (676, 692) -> -3.17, 6.55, 7.37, 6.97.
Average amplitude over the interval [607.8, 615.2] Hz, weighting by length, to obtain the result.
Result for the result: 6.91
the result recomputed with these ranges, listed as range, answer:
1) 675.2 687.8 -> 7.38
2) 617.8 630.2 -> 4.09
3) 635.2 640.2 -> 7.61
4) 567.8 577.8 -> 7.07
